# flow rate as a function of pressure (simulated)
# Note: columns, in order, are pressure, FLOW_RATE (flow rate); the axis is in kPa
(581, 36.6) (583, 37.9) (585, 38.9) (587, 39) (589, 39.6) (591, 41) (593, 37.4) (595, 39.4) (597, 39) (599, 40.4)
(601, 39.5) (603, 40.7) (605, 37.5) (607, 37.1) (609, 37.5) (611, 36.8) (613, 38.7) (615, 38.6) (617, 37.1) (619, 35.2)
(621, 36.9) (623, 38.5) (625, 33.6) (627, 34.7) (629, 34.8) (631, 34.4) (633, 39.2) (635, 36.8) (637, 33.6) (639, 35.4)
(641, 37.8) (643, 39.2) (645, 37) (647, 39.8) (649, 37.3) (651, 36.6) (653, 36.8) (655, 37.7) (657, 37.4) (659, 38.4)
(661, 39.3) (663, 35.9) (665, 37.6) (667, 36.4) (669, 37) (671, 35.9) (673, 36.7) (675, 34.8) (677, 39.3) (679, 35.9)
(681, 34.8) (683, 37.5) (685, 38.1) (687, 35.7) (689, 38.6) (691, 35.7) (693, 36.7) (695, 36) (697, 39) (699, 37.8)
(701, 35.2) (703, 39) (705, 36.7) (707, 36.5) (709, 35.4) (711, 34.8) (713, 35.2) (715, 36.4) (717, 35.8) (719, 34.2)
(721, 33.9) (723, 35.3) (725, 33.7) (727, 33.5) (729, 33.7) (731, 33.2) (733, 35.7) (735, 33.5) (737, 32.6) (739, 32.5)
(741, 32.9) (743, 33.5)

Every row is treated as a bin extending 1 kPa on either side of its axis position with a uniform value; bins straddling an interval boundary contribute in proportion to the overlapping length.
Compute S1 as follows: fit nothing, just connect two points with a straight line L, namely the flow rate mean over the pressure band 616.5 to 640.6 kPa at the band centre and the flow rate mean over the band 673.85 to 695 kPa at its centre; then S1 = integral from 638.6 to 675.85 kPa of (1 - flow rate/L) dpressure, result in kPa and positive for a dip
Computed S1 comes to -1.0 kPa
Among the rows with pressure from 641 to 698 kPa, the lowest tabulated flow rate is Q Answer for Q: 34.8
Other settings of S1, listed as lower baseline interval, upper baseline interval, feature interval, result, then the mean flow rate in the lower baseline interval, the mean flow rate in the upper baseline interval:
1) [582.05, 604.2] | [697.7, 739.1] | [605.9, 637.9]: 1.6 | 39.3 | 35.1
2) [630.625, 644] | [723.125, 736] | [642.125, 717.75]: -3.2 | 36.7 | 34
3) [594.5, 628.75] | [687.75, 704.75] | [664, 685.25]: 0.4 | 37.6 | 37.2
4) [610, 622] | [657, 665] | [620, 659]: 0.8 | 37.2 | 37.8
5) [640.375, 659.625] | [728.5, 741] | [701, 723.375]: -0.7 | 37.8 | 33.5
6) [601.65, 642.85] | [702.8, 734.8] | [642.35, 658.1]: -0.6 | 36.8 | 35.1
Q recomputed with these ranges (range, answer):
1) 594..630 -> 33.6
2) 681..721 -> 33.9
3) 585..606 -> 37.4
